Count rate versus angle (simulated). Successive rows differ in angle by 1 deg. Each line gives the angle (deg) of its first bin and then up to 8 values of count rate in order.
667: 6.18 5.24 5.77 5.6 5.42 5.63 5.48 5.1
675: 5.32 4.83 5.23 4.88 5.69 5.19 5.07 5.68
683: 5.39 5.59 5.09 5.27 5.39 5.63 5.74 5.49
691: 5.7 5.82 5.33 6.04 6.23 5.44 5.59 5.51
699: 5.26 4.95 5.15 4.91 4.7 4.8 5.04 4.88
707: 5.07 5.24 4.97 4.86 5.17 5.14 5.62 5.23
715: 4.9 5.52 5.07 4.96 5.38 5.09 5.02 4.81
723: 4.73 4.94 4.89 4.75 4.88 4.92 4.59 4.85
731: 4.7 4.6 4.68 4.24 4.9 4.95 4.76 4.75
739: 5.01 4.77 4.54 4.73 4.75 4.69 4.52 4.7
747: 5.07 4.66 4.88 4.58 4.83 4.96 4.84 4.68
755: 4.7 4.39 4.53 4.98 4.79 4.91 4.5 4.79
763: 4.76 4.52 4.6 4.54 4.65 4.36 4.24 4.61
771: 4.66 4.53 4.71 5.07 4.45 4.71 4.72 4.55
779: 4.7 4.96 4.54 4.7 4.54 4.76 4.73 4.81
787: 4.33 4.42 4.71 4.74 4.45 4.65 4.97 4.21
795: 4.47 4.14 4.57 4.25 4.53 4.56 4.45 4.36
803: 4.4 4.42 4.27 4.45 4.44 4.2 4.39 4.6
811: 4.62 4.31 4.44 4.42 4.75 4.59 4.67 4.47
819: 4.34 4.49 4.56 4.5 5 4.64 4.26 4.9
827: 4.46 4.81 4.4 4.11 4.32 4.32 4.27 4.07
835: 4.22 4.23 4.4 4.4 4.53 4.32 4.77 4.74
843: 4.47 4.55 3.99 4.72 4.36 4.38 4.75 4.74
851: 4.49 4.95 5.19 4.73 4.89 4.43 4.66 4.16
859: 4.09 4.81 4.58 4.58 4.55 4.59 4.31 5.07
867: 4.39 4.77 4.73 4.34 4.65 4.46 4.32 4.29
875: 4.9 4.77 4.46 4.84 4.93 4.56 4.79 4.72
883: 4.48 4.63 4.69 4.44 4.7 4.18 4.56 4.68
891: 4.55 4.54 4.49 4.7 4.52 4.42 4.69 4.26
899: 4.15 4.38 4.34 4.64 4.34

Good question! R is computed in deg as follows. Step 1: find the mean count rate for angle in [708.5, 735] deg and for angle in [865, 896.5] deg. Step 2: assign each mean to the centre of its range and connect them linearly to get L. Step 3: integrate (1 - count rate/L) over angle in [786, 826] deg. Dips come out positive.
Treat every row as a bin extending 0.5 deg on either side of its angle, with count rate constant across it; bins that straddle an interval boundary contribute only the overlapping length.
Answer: 2.19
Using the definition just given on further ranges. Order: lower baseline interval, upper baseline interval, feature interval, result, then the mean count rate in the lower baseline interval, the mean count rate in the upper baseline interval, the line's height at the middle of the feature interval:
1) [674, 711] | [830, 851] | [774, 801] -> 0.8 deg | 5.3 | 4.42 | 4.74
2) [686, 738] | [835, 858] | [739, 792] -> 2.4 deg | 5.12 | 4.56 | 4.89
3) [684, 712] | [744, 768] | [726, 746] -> 0.8 deg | 5.31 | 4.7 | 4.91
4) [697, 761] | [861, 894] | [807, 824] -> 0.7 deg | 4.89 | 4.59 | 4.72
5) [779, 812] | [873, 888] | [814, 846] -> 0.6 deg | 4.52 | 4.63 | 4.56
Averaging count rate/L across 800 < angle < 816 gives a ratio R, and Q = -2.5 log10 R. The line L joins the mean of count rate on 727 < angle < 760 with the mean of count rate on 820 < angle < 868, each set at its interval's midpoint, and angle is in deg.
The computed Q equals 0.04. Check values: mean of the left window 4.74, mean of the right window 4.53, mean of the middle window 4.44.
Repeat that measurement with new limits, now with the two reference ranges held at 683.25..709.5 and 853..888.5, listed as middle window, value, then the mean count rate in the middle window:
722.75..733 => 0.09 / 4.78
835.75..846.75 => 0.06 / 4.47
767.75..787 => 0.08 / 4.65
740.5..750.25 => 0.09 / 4.72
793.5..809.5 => 0.12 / 4.38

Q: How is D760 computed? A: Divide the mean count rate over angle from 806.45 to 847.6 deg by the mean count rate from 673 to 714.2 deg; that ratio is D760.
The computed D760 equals 0.84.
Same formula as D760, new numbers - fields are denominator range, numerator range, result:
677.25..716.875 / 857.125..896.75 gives 0.86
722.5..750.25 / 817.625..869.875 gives 0.95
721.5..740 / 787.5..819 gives 0.94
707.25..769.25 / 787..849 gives 0.93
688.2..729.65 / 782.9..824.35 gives 0.87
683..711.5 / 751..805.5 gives 0.87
